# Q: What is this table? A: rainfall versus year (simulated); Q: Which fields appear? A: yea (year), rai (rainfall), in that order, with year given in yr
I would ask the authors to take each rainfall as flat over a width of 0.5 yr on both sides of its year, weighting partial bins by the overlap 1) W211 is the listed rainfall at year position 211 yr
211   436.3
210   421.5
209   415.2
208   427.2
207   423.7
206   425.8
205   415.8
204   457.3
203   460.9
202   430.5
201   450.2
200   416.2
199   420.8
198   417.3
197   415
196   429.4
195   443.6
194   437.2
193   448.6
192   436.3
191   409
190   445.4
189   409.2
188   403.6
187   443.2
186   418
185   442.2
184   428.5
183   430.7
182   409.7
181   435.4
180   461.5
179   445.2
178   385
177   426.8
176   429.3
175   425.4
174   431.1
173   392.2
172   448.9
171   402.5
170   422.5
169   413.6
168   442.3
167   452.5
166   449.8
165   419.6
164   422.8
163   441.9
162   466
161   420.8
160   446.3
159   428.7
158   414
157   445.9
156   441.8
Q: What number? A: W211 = 436.3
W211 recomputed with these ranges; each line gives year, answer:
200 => 416.2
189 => 409.2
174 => 431.1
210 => 421.5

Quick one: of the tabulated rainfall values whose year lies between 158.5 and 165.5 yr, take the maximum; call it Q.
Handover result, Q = 466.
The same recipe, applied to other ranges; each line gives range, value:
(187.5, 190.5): 445.4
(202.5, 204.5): 460.9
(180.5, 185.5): 442.2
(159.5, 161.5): 446.3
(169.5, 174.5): 448.9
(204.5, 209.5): 427.2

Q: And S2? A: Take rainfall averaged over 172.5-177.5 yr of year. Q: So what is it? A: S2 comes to 421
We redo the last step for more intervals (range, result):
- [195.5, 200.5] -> 420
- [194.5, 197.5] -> 429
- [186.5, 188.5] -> 423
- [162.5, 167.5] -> 437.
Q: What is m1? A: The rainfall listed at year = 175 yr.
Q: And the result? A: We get 425.4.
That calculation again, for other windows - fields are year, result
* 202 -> 430.5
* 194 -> 437.2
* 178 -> 385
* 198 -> 417.3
